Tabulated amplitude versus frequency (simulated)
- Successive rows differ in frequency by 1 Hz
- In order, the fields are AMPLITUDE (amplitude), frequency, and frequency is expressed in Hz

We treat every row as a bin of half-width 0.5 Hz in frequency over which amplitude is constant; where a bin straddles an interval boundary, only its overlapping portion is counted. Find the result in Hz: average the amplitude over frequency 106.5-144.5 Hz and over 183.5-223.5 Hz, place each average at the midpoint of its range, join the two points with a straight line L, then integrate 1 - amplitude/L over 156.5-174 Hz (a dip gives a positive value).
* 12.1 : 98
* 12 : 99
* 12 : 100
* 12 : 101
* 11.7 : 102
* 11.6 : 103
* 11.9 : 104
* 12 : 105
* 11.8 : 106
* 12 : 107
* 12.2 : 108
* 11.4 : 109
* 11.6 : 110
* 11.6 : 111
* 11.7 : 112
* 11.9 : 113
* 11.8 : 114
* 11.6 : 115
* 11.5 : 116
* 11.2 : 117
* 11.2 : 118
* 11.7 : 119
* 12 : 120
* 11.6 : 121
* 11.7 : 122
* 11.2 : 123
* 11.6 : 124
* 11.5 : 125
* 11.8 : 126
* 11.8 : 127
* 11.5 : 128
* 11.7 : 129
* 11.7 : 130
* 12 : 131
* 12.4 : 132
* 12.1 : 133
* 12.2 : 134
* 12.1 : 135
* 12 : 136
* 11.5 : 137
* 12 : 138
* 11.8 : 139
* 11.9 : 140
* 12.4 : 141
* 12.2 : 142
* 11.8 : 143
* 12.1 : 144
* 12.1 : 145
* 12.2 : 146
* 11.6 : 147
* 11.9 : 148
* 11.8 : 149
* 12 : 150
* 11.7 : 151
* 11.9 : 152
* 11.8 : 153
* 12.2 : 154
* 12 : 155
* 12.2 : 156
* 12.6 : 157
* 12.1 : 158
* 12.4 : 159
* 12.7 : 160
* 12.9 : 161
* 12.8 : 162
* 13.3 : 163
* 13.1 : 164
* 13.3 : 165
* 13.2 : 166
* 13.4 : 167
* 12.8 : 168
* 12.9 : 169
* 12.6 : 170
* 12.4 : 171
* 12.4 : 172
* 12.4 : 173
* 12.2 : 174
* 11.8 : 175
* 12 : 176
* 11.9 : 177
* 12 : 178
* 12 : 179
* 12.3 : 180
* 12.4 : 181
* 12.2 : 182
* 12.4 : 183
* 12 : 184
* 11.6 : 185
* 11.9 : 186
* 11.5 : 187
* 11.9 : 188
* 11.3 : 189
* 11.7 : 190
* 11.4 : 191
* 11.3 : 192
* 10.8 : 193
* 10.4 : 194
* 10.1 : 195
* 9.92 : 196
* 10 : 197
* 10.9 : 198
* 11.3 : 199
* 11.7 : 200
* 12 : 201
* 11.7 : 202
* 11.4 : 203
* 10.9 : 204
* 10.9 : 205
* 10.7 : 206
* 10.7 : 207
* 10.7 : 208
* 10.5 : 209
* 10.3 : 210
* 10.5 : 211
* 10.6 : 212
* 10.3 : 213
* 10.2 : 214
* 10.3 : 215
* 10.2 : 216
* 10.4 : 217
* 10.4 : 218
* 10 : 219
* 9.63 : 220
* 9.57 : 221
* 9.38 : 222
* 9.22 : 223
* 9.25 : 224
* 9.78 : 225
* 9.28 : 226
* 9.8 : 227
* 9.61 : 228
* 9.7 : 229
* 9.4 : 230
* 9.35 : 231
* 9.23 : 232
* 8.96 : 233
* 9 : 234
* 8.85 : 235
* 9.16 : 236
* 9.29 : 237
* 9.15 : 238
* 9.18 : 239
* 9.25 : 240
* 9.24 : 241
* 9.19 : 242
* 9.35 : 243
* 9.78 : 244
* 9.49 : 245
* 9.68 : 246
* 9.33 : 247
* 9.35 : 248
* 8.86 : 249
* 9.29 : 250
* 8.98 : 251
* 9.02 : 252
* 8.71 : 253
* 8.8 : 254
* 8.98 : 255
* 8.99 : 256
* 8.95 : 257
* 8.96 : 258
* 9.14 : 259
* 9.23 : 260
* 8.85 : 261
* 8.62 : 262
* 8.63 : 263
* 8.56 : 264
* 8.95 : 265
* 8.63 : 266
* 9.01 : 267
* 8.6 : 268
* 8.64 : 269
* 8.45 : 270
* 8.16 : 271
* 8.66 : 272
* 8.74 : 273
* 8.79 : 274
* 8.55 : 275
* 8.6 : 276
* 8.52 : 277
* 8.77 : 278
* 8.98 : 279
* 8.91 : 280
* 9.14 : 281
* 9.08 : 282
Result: -2.3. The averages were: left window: 11.8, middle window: 12.8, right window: 10.8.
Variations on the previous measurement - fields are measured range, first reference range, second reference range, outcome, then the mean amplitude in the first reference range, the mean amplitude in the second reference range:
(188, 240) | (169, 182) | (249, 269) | 2.36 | 12.2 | 8.88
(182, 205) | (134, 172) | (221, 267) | -0.79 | 12.3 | 9.17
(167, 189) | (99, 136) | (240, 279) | -3.38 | 11.8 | 8.93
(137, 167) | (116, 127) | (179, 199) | -2.10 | 11.6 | 11.4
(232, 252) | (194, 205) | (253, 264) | 0.50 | 11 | 8.89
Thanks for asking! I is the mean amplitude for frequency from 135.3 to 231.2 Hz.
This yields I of 11.4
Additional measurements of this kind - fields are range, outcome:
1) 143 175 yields 12.4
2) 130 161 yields 12.1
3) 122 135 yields 11.8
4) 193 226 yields 10.4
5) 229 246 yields 9.27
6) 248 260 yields 9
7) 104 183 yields 12.1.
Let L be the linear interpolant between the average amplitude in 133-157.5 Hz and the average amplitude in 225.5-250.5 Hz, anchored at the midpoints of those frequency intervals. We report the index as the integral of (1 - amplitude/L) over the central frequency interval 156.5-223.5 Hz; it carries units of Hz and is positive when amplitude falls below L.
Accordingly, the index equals -4.7 Hz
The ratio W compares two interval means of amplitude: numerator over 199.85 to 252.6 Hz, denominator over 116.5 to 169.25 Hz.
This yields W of 0.81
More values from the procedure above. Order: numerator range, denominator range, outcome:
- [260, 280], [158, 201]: 0.72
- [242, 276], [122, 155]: 0.75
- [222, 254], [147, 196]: 0.77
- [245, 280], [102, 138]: 0.75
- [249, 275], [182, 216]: 0.80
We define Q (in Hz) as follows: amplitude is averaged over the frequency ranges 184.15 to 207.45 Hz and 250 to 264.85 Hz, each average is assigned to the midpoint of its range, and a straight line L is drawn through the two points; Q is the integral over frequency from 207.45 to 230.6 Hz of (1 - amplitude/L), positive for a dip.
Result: 0.8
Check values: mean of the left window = 11.1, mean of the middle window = 9.96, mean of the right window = 8.9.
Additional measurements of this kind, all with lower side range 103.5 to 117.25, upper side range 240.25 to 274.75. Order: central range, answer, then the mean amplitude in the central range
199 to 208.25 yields -1.1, 11.2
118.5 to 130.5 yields -0.2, 11.6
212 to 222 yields -0.4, 10.1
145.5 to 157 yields -1.0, 12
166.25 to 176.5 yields -1.9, 12.5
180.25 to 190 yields -1.5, 11.9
